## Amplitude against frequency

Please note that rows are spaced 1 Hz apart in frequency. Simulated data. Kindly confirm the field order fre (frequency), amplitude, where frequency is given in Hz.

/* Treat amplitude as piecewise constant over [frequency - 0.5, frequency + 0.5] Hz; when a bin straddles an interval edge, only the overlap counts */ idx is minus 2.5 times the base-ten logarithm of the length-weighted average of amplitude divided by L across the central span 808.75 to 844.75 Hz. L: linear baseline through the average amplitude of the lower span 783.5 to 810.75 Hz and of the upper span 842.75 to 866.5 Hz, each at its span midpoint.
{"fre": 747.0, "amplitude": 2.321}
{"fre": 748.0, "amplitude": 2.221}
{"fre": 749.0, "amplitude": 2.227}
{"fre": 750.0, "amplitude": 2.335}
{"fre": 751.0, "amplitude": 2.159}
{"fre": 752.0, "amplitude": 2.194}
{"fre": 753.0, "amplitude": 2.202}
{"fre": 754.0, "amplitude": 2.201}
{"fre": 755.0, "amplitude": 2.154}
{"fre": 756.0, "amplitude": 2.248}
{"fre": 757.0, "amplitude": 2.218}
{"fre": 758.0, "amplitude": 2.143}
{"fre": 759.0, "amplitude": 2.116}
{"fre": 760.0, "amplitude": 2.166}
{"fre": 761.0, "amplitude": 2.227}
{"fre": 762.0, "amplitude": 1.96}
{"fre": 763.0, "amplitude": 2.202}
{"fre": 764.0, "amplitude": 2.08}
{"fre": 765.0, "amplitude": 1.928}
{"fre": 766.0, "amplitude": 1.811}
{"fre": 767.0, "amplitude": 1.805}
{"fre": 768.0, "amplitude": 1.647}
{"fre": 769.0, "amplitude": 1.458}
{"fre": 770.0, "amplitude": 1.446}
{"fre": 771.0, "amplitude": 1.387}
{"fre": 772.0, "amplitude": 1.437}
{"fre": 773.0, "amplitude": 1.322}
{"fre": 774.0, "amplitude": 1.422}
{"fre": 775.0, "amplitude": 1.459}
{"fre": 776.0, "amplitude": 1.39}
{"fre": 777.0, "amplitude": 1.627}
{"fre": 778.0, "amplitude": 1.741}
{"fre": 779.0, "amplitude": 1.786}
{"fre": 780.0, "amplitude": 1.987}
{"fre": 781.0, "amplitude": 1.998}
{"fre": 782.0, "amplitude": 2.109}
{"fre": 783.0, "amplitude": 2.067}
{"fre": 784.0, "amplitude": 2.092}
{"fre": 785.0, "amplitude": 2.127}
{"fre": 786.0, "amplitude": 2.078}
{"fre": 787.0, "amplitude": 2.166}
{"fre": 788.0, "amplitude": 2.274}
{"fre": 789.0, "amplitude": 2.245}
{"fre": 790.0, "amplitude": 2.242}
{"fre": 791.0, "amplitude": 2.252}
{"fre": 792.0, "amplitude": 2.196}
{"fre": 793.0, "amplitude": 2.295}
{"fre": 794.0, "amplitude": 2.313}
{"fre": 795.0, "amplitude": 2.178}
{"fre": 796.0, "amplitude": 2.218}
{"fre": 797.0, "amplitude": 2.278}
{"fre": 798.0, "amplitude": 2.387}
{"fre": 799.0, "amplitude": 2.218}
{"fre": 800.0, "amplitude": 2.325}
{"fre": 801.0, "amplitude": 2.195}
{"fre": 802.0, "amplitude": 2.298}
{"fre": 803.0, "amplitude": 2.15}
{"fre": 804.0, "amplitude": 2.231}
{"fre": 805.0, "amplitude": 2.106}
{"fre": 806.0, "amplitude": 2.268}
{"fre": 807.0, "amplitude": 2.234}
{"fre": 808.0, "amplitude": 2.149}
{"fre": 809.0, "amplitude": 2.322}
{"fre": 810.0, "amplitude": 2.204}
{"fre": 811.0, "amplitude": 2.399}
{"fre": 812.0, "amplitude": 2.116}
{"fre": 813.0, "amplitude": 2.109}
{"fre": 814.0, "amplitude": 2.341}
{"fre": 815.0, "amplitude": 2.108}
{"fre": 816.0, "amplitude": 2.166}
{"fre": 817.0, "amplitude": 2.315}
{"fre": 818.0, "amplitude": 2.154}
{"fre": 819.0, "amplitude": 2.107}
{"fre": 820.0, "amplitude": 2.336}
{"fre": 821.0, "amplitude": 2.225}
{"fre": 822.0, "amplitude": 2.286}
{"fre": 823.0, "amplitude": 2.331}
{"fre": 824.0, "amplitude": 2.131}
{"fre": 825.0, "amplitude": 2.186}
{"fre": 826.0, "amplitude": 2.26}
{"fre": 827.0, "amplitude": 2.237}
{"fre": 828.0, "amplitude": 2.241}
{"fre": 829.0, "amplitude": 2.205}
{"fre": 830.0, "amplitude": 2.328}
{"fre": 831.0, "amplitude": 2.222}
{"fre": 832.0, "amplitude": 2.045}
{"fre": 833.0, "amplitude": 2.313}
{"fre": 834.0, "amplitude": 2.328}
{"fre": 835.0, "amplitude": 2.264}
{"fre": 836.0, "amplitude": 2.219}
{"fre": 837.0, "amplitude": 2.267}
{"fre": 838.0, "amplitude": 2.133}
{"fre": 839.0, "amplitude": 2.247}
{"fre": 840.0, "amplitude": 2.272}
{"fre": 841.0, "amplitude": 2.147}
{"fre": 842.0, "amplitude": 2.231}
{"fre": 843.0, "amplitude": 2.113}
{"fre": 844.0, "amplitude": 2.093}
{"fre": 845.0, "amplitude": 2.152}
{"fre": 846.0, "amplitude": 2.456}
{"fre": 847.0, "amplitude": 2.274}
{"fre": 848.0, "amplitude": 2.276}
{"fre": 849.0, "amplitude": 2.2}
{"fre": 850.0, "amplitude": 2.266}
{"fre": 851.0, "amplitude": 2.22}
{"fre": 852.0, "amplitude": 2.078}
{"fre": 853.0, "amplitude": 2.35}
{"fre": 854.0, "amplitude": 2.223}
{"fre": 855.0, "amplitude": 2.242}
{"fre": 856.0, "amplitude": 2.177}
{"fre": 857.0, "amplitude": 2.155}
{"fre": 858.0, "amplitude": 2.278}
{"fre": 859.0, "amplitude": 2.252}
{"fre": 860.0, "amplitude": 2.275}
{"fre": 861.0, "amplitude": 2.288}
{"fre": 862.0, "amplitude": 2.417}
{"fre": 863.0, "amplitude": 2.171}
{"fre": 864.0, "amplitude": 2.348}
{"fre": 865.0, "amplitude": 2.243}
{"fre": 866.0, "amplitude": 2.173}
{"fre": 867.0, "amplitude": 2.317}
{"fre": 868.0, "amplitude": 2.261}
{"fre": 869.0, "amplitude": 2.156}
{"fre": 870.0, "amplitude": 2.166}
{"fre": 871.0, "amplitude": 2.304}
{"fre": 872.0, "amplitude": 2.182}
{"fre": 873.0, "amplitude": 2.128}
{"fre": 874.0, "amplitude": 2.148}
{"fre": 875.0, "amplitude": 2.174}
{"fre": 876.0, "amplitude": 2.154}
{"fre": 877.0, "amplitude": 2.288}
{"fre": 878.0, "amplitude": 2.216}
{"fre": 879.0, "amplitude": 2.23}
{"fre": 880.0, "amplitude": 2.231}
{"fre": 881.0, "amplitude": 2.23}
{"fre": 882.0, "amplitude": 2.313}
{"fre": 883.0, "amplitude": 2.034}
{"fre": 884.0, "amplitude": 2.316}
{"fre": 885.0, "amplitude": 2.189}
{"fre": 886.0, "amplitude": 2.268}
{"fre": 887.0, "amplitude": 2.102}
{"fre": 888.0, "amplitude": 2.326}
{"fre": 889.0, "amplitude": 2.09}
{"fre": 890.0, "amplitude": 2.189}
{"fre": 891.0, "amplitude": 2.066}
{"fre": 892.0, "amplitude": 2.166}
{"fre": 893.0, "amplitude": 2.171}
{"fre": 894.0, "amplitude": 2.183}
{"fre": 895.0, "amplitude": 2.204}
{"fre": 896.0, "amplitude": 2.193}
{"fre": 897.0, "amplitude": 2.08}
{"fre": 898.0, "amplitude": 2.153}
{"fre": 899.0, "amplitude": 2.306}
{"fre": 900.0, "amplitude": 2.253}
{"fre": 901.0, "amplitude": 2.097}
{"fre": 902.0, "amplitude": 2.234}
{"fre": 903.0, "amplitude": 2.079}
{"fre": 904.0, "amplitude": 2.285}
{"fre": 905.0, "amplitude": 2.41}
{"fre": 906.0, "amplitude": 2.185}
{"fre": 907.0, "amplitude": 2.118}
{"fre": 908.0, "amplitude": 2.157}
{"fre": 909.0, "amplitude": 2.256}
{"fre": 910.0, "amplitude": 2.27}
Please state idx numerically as 0.01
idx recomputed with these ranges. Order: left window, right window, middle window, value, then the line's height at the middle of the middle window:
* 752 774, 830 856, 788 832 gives -0.07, 2.09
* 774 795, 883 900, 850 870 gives -0.05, 2.13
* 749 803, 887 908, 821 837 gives -0.07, 2.09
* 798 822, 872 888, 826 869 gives -0.01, 2.21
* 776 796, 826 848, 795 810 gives -0.05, 2.13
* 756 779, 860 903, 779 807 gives -0.17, 1.88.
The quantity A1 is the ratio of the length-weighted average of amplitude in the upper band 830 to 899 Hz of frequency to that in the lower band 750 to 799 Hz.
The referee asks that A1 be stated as 1.11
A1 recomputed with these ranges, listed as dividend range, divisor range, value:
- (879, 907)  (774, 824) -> 1.03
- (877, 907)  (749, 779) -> 1.17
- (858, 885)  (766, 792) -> 1.22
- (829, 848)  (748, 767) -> 1.04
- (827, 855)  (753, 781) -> 1.21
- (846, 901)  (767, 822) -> 1.08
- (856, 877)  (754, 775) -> 1.20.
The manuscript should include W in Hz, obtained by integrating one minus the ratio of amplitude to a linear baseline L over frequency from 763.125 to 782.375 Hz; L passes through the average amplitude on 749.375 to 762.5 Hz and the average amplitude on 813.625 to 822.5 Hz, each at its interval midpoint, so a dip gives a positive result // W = 4.5 Hz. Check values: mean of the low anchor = 2.18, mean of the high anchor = 2.22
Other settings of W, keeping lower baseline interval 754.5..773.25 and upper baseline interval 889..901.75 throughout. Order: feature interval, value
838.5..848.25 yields -0.79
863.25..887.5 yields -1.00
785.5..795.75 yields -1.46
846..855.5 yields -0.80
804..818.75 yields -1.64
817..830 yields -1.39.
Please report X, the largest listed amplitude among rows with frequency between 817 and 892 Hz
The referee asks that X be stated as 2.456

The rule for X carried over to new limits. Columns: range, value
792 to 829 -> 2.399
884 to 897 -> 2.326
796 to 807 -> 2.387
